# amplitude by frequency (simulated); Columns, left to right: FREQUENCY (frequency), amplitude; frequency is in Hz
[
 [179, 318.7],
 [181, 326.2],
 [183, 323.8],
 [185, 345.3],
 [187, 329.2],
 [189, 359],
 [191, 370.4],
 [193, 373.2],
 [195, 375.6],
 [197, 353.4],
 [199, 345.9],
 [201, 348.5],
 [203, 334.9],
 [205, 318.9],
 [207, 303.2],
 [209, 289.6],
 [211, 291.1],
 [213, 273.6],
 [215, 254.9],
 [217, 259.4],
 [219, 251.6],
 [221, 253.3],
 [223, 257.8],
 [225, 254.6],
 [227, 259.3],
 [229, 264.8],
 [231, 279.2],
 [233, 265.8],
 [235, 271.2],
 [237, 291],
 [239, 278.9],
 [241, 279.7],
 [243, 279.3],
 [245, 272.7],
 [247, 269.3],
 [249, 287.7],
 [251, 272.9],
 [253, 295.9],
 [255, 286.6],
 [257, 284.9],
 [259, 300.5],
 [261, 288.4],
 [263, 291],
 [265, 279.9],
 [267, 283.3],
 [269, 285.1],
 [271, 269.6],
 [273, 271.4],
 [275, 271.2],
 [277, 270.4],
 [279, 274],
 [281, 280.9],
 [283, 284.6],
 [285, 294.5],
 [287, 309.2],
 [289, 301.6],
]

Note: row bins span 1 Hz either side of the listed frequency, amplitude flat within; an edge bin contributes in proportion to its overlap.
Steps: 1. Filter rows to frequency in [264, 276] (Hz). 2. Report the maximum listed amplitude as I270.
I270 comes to 285.1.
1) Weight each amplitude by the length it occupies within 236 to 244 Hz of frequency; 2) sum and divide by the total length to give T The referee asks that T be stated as 282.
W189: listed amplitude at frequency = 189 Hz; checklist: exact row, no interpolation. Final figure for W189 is 359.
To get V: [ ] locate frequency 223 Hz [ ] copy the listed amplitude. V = 257.8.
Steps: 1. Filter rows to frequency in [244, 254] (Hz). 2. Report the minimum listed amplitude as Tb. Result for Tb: 269.3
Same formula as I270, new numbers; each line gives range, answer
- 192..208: 375.6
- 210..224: 291.1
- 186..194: 373.2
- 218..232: 279.2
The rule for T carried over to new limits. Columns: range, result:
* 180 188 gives 331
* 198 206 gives 337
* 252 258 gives 289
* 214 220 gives 255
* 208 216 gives 277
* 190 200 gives 364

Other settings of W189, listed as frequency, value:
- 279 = 274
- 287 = 309.2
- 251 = 272.9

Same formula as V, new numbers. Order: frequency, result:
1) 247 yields 269.3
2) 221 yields 253.3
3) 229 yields 264.8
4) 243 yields 279.3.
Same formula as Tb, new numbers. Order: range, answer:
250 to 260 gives 272.9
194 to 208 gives 303.2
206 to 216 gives 254.9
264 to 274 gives 269.6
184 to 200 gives 329.2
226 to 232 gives 259.3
